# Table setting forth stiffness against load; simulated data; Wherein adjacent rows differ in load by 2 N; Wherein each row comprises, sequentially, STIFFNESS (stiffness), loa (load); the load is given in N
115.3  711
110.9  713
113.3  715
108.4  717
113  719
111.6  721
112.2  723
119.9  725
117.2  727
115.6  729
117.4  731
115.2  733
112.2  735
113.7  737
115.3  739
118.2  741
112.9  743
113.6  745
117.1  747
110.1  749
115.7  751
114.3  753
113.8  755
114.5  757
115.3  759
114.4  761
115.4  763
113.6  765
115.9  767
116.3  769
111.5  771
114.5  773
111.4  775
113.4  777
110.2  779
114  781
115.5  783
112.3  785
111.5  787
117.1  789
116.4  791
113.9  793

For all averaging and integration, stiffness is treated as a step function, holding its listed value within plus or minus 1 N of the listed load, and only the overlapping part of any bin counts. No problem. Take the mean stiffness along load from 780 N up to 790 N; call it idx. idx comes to 114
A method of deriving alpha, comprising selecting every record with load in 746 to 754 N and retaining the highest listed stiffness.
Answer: 117.1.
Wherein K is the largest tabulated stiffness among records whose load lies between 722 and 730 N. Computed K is 119.9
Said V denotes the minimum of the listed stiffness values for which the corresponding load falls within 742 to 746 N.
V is 112.9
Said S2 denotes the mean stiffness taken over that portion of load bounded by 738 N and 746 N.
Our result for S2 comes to 115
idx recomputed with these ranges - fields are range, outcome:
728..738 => 115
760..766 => 114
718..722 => 112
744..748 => 115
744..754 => 114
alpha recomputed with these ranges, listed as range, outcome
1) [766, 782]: 116.3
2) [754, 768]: 115.9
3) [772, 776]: 114.5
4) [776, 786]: 115.5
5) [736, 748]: 118.2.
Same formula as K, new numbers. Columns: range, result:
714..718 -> 113.3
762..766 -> 115.4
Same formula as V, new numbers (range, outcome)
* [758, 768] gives 113.6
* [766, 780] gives 110.2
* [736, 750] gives 110.1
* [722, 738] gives 112.2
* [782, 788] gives 111.5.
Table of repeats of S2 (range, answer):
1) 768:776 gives 113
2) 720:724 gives 112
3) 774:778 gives 112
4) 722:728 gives 116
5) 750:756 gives 115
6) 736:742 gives 116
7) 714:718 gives 111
